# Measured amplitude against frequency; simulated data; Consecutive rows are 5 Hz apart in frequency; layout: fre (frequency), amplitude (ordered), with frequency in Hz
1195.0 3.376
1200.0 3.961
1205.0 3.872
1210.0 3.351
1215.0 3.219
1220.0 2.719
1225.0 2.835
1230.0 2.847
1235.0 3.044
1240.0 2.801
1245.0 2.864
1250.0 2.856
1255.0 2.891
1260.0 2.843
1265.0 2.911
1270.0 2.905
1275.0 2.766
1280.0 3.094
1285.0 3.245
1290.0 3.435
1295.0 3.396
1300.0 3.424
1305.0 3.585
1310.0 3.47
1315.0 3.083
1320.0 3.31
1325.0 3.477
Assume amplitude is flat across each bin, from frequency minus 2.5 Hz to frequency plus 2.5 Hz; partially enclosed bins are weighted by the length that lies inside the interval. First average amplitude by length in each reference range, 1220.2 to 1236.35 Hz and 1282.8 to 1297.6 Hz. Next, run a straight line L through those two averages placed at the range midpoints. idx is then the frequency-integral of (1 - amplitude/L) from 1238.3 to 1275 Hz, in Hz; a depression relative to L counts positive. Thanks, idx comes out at 2.8 Hz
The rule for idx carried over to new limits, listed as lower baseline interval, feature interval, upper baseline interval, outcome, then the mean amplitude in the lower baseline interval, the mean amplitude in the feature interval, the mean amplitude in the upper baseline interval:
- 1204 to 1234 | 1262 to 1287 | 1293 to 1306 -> 2.8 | 3.1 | 2.98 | 3.46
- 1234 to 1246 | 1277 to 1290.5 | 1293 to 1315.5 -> 0.2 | 2.89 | 3.21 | 3.42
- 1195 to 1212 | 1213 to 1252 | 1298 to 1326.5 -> 7.7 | 3.69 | 2.89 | 3.39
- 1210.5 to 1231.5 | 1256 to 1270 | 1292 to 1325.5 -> 1.2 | 2.95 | 2.88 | 3.39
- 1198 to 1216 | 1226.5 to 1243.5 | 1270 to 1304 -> 2.9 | 3.62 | 2.89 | 3.22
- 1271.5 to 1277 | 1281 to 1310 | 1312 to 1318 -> -4.2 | 2.79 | 3.4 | 3.13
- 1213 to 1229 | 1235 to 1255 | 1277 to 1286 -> 0.8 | 2.91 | 2.87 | 3.13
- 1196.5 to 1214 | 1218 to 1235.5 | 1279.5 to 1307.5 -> 3.7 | 3.66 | 2.84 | 3.38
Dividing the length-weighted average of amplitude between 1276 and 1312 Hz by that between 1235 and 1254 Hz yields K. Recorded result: 1.17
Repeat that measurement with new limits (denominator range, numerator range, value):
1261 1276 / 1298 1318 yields 1.18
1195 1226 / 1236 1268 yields 0.86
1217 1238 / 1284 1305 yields 1.19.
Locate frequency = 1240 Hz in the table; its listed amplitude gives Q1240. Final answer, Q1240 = 2.801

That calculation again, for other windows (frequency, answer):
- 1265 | 2.911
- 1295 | 3.396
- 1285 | 3.245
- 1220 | 2.719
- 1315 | 3.083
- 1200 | 3.961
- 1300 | 3.424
